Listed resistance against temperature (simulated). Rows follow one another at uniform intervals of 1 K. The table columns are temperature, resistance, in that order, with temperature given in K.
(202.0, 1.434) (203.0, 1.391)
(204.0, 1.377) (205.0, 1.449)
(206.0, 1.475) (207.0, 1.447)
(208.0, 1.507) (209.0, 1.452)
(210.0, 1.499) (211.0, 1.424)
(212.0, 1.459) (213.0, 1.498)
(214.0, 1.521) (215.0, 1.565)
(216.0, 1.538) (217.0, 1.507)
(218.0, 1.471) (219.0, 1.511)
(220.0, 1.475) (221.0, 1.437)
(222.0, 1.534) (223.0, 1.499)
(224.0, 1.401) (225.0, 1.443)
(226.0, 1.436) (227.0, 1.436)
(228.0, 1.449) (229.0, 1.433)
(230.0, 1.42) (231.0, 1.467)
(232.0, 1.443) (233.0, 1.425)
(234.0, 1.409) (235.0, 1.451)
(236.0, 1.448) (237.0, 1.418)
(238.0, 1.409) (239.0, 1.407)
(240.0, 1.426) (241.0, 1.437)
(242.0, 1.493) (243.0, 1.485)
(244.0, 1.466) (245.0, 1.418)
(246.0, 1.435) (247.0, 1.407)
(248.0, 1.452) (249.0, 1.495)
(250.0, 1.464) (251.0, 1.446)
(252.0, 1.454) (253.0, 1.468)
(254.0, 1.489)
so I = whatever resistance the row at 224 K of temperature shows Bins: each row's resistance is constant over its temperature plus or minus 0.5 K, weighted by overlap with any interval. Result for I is 1.401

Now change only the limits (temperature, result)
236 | 1.448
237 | 1.418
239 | 1.407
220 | 1.475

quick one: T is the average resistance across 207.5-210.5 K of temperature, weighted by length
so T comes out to 1.49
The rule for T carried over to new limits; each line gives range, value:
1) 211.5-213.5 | 1.48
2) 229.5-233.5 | 1.44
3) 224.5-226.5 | 1.44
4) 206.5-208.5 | 1.48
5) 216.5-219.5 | 1.5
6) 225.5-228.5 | 1.44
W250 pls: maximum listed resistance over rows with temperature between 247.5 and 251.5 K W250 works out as 1.495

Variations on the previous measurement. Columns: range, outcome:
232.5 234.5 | 1.425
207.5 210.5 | 1.507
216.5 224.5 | 1.534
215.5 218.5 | 1.538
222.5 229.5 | 1.499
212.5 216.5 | 1.565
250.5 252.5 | 1.454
